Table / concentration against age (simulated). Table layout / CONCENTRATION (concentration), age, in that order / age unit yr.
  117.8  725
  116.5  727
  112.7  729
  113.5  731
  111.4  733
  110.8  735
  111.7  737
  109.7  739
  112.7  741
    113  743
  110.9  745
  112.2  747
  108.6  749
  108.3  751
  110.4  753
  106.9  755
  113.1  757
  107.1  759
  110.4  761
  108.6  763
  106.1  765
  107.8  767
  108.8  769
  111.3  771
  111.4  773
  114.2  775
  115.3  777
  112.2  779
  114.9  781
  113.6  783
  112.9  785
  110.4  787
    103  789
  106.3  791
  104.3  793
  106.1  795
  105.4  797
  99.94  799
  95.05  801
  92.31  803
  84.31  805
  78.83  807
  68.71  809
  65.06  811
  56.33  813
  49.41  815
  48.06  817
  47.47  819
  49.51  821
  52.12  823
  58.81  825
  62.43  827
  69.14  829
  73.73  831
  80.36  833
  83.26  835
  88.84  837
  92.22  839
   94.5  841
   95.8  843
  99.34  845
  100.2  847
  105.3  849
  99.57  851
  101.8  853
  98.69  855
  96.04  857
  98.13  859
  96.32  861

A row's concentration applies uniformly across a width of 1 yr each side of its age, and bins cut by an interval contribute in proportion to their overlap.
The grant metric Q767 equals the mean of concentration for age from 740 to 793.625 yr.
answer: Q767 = 110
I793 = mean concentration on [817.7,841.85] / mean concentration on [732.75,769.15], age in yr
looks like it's 0.6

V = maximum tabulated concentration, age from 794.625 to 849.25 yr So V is 106.1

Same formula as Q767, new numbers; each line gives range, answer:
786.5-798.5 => 105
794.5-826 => 71.8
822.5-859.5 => 87.2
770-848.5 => 88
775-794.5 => 110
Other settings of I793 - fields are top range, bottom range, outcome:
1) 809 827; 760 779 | 0.49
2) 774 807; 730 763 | 0.95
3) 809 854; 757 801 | 0.70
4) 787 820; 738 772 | 0.75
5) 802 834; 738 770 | 0.59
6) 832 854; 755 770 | 0.87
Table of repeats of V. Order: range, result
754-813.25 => 115.3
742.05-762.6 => 113.1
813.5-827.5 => 62.43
